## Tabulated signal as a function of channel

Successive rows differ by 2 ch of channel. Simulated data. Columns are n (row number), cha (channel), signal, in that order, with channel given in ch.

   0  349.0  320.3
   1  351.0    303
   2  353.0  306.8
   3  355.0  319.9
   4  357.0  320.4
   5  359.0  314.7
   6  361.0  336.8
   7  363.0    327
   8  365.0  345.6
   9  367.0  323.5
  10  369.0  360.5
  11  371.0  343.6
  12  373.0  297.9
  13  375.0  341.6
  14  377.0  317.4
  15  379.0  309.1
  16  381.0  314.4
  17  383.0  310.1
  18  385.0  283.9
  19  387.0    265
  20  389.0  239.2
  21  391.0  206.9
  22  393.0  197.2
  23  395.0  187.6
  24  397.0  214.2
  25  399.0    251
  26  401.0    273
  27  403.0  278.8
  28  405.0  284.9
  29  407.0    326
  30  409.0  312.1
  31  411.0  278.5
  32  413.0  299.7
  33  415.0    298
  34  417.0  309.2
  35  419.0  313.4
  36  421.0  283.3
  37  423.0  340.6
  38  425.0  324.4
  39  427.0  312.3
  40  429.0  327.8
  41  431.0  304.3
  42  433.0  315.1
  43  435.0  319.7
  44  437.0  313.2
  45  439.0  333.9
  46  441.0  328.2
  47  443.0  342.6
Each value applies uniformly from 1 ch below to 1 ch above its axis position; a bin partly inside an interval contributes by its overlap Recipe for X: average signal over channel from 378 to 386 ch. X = 304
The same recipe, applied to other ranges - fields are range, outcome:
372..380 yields 316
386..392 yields 237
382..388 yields 286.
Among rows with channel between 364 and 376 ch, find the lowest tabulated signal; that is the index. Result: 297.9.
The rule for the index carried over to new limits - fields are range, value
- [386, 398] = 187.6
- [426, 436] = 304.3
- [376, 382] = 309.1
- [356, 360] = 314.7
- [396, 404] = 214.2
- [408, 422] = 278.5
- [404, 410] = 284.9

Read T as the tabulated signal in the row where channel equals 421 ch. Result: 283.3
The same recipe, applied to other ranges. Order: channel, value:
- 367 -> 323.5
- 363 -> 327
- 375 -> 341.6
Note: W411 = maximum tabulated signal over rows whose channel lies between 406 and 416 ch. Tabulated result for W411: 326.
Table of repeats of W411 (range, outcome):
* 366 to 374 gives 360.5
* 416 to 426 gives 340.6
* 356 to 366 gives 345.6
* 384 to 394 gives 283.9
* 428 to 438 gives 327.8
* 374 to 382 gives 341.6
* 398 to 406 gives 284.9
